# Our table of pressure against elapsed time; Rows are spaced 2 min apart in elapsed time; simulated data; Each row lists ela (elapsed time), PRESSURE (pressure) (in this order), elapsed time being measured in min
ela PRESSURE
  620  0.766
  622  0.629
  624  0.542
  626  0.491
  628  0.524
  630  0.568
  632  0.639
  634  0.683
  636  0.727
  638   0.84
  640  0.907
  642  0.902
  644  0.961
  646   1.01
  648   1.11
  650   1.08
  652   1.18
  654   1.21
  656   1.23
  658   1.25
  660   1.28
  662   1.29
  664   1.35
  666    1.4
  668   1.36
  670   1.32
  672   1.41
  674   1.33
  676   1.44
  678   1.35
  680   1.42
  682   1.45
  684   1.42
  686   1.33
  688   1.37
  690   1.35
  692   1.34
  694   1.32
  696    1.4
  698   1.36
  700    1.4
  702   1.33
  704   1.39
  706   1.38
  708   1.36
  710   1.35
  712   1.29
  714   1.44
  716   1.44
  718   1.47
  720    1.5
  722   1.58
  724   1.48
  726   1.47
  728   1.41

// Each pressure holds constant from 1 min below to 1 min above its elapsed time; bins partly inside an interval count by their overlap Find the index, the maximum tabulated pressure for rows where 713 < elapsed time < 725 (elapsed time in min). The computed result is 1.58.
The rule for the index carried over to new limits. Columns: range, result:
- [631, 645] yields 0.961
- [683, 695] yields 1.42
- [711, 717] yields 1.44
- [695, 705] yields 1.4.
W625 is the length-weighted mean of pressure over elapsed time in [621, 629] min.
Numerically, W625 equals 0.546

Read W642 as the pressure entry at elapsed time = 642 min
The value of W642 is 0.902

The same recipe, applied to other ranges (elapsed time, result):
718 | 1.47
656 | 1.23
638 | 0.84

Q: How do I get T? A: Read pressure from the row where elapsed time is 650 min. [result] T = 1.08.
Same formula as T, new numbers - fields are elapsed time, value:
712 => 1.29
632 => 0.639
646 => 1.01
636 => 0.727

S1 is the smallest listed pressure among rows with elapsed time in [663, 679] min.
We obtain 1.32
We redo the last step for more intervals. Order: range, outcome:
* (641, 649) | 0.902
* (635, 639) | 0.727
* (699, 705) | 1.33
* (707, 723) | 1.29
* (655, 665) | 1.23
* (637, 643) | 0.84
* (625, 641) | 0.491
